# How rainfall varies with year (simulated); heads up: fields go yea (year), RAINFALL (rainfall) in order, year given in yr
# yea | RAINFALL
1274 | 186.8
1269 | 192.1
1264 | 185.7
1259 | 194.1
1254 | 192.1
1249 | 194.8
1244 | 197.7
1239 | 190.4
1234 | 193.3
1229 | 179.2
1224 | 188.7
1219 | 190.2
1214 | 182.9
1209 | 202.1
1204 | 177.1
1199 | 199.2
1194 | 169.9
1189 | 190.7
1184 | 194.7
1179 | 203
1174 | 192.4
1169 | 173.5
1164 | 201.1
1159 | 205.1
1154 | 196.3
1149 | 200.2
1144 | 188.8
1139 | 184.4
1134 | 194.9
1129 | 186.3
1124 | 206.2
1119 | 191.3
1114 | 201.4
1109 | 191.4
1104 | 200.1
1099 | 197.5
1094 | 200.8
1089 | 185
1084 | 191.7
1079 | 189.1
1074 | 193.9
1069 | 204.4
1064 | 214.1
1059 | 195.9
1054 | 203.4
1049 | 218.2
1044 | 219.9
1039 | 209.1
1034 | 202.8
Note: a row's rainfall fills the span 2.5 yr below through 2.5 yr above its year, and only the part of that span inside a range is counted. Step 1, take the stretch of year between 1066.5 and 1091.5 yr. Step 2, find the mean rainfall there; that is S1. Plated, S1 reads 193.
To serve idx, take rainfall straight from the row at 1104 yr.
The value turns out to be 200.1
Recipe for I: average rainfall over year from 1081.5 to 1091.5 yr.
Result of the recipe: 188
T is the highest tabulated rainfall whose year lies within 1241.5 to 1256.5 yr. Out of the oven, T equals 197.7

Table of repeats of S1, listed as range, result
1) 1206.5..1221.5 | 192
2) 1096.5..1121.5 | 196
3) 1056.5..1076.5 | 202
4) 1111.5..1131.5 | 196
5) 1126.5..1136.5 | 191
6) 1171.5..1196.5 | 190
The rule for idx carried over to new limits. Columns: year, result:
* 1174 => 192.4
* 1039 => 209.1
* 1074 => 193.9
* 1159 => 205.1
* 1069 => 204.4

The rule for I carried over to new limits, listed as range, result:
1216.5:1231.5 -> 186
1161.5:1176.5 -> 189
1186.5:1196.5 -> 180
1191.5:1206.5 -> 182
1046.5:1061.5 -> 206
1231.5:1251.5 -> 194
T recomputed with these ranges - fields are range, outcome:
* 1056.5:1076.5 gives 214.1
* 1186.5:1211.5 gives 202.1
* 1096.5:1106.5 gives 200.1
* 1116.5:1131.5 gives 206.2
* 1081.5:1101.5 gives 200.8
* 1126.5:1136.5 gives 194.9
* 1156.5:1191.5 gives 205.1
